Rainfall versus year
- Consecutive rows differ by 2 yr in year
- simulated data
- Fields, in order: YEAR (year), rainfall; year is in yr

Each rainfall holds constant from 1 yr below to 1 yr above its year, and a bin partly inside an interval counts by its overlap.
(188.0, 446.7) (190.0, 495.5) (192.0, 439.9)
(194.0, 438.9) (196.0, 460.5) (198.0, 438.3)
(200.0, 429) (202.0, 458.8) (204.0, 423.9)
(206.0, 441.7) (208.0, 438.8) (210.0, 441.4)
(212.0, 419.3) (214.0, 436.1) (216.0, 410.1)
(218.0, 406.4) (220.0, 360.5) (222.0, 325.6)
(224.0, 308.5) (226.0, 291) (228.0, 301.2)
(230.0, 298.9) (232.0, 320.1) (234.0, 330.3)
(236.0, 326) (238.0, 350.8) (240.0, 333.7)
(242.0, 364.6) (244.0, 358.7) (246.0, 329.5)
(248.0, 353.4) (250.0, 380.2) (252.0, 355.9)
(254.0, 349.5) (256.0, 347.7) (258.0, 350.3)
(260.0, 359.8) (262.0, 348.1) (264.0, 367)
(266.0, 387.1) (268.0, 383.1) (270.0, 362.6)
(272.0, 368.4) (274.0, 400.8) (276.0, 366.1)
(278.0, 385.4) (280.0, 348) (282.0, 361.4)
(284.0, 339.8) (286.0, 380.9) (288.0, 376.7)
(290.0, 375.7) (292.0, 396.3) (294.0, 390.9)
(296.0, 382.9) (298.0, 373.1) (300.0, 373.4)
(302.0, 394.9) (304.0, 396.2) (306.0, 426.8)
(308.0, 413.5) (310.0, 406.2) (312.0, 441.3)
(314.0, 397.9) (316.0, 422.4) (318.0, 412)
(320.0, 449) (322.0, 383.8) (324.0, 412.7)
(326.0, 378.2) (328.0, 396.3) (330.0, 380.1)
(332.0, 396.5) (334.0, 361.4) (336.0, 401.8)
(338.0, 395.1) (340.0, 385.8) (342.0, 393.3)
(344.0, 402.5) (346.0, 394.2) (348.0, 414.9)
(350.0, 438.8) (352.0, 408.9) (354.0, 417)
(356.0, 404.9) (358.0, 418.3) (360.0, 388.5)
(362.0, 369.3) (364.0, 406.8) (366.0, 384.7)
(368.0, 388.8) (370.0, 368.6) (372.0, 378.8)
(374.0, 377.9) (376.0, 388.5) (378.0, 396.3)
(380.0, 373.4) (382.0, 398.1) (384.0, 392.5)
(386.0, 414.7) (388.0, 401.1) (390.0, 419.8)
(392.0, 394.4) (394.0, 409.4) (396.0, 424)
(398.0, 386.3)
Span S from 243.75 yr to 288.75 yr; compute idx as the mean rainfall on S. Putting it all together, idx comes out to 364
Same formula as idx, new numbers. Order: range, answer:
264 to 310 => 381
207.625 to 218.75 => 425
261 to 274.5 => 373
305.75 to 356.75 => 405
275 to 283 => 365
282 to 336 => 394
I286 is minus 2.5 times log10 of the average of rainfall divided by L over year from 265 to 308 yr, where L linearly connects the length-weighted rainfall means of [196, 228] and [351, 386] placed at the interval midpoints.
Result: 0.05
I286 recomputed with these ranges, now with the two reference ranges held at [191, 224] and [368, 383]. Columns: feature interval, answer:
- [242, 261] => 0.16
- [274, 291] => 0.10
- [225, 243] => 0.27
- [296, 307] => 0.02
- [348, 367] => -0.05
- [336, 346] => -0.01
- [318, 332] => -0.02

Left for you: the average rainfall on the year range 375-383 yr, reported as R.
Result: 389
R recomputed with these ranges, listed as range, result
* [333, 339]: 386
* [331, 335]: 379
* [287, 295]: 385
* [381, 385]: 395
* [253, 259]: 349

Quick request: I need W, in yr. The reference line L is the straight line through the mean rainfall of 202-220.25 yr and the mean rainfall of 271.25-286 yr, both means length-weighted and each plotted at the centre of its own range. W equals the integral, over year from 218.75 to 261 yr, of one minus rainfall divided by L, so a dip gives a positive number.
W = 6.49 yr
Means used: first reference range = 424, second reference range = 368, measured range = 338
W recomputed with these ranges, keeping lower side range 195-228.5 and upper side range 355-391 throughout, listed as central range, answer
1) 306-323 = -0.9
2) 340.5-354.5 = -0.5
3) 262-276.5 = 0.8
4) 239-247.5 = 1.1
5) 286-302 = 0.6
